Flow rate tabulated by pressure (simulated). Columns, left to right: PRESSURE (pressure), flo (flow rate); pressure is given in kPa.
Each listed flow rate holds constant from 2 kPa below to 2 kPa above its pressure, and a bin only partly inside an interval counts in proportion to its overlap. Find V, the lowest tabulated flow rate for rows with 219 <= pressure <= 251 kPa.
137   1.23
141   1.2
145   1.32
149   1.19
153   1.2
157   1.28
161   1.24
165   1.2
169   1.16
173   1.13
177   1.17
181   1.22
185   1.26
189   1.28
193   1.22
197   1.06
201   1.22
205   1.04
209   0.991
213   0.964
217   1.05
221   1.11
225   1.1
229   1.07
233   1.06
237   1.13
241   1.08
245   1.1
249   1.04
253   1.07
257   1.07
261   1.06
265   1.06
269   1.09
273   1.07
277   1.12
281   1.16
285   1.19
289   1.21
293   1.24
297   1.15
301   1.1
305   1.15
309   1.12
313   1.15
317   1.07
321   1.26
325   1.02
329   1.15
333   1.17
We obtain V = 1.04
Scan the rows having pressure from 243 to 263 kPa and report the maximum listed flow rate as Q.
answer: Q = 1.1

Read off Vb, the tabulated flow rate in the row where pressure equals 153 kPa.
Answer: 1.2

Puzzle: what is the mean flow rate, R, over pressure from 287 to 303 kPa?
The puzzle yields 1.18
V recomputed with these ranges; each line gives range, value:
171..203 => 1.06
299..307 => 1.1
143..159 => 1.19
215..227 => 1.05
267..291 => 1.07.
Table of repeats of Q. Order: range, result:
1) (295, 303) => 1.15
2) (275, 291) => 1.21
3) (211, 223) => 1.11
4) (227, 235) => 1.07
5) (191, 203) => 1.22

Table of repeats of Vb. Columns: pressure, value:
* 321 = 1.26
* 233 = 1.06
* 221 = 1.11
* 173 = 1.13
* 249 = 1.04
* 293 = 1.24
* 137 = 1.23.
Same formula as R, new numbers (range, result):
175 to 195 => 1.23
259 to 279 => 1.08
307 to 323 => 1.15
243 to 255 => 1.07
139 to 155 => 1.23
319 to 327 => 1.14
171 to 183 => 1.17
